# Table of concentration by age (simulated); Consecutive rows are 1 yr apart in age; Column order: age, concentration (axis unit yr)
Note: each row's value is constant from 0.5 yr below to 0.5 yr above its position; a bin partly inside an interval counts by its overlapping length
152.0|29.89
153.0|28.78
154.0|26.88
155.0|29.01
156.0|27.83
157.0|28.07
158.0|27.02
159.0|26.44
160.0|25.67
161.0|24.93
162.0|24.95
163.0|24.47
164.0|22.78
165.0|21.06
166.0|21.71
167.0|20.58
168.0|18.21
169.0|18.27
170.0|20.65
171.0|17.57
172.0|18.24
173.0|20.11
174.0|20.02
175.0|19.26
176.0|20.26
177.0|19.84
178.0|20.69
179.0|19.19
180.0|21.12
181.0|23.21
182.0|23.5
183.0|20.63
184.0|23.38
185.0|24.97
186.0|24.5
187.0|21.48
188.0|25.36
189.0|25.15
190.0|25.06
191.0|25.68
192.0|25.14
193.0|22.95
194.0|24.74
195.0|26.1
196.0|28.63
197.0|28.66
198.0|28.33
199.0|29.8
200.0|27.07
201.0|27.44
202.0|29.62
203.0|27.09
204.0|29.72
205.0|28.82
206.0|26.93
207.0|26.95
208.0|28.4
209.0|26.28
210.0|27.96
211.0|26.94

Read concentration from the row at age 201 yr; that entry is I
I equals 27.44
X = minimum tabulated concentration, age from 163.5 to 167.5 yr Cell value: 20.58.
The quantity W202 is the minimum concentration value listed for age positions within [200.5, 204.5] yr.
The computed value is 27.09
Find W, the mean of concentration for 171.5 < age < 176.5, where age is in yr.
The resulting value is 19.6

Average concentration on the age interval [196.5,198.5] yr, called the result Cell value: 28.5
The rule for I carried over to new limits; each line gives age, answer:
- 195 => 26.1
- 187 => 21.48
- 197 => 28.66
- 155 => 29.01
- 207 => 26.95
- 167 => 20.58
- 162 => 24.95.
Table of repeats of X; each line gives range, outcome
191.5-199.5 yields 22.95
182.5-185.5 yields 20.63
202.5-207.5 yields 26.93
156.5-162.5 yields 24.93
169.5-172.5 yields 17.57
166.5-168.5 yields 18.21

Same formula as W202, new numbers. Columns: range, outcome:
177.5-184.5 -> 19.19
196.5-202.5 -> 27.07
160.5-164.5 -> 22.78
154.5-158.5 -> 27.02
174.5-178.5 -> 19.26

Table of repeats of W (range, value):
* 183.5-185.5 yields 24.2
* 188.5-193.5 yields 24.8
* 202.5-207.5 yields 27.9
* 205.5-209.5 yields 27.1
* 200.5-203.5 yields 28.1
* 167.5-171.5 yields 18.7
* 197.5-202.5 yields 28.5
